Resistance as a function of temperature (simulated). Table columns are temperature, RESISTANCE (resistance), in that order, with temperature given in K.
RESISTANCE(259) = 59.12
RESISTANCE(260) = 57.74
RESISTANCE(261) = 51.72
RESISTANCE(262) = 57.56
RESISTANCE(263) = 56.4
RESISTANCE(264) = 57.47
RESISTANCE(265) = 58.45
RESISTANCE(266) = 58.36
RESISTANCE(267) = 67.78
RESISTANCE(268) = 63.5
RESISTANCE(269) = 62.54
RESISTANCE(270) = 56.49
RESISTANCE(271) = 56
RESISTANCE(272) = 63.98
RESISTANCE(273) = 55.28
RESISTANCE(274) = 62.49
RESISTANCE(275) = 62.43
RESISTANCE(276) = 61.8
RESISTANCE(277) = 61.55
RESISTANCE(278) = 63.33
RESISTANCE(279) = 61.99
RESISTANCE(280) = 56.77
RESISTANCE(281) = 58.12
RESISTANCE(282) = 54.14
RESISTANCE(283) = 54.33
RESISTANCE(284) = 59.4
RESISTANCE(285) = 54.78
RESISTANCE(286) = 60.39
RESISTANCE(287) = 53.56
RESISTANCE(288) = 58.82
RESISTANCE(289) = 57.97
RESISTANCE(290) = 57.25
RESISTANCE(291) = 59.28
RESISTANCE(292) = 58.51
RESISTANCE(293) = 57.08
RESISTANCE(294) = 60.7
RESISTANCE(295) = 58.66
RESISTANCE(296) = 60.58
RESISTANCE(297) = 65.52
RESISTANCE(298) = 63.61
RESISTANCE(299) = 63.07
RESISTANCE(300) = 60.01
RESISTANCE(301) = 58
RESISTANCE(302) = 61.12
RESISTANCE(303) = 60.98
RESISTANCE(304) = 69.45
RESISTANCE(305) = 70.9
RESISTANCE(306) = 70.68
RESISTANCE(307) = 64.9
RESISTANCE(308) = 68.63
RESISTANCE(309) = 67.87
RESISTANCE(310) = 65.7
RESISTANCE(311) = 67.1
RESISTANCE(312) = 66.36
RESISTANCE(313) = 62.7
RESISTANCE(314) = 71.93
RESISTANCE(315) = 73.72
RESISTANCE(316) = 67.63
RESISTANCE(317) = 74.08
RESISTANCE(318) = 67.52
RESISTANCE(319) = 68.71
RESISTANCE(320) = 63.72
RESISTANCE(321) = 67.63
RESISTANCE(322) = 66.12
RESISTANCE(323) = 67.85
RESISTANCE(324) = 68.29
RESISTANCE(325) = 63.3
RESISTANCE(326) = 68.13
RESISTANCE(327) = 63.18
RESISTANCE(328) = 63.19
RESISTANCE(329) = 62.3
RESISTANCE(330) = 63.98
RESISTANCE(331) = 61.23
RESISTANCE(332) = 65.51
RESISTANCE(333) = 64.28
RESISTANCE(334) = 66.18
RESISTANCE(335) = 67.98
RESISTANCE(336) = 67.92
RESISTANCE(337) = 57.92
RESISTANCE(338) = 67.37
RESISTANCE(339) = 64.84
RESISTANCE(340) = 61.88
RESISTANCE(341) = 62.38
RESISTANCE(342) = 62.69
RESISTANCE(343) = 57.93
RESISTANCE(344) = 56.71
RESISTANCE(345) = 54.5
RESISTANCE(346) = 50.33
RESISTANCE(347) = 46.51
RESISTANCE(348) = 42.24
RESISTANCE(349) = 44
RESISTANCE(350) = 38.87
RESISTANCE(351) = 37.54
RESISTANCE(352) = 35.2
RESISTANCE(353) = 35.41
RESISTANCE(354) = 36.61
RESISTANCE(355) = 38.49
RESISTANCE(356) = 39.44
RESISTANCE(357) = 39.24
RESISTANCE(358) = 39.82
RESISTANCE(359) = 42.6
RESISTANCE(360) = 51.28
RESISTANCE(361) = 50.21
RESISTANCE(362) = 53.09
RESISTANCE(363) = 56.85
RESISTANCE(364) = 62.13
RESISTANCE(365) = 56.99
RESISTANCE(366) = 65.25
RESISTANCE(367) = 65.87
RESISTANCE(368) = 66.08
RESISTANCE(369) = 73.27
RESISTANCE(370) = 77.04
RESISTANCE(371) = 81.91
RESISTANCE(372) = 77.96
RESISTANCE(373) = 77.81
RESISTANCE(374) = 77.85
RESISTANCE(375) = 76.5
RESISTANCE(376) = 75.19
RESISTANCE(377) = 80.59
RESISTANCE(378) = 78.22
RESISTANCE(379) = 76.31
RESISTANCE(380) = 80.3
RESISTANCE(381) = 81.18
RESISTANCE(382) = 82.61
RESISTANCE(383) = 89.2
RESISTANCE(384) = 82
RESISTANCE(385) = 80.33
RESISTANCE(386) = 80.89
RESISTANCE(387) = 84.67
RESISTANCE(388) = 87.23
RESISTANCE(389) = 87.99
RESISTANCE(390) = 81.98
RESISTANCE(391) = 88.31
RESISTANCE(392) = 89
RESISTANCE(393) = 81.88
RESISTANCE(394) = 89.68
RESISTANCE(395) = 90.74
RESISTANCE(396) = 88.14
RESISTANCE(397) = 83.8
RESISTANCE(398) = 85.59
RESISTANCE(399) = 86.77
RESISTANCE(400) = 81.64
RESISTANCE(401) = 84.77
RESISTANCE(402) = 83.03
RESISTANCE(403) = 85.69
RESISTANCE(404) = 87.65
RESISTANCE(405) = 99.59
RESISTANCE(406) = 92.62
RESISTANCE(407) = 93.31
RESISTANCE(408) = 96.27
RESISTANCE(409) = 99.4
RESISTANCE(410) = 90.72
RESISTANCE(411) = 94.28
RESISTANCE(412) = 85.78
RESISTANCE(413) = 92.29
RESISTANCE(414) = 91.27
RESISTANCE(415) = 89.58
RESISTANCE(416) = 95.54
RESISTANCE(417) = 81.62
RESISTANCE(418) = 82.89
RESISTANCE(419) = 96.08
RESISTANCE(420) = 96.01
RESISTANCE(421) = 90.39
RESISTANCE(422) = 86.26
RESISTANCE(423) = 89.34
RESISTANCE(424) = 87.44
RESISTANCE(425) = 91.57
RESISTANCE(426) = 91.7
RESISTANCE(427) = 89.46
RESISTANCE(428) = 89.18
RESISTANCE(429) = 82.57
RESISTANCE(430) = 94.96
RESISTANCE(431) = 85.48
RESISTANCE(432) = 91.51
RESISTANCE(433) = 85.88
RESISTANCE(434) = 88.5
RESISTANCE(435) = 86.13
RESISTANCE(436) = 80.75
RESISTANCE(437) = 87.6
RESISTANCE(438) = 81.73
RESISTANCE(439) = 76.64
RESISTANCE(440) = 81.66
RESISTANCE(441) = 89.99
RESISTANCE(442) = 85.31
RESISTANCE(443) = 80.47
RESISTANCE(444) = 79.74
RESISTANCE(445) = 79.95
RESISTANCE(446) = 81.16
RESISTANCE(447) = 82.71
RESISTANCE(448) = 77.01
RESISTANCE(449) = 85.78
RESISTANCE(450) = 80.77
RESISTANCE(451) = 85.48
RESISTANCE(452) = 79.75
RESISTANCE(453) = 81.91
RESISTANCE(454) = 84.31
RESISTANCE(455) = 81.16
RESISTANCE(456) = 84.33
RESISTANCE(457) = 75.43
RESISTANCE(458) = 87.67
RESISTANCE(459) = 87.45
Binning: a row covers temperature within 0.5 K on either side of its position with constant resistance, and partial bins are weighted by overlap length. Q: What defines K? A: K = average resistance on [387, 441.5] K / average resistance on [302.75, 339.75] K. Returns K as 1.3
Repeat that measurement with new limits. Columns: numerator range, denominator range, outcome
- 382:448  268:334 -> 1.39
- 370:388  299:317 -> 1.21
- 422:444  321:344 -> 1.35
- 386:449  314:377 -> 1.45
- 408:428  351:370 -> 1.79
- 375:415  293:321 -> 1.32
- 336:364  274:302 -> 0.83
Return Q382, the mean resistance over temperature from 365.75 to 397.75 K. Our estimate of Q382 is 80.8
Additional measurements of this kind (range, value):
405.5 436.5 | 90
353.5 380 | 62.5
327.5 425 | 72.6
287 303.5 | 59.9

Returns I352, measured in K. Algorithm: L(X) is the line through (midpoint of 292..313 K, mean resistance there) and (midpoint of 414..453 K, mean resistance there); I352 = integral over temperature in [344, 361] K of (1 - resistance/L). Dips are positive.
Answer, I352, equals 6.96 K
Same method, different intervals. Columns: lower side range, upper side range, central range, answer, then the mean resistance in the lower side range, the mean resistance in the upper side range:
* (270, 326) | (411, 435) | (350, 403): 6.4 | 62.8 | 89.4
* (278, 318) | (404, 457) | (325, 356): 6.5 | 62.5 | 87.1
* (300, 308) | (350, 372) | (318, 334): -1.3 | 65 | 52.9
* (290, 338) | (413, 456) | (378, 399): -1.8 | 64.9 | 85.9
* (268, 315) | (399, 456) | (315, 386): 9.6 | 61.6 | 87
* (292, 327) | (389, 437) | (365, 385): 0.9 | 65.5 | 88.9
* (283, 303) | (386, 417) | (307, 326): -0.6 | 59.3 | 88.7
